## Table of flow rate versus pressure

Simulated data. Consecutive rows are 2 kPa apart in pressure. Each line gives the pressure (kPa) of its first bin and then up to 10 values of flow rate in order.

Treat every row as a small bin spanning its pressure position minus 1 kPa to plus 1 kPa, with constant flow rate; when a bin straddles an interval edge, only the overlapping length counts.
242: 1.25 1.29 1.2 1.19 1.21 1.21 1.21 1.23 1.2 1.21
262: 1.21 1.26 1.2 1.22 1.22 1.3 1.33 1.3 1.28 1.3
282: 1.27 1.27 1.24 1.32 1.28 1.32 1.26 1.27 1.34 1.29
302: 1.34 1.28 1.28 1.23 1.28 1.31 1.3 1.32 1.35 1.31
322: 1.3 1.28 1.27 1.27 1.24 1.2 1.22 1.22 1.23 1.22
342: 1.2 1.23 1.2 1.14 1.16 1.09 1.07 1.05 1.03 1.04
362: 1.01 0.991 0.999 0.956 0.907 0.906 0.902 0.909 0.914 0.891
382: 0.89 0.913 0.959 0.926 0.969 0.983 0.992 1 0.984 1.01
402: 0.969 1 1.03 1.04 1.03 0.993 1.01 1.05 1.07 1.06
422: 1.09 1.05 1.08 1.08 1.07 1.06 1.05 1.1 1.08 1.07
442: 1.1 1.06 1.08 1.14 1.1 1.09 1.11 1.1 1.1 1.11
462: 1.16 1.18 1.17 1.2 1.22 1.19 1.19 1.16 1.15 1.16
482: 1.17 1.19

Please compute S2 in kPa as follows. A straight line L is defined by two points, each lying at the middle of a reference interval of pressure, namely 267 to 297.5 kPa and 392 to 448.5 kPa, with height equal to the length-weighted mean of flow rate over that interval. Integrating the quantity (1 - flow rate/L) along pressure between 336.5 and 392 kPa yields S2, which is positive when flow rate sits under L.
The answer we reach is 5.6 kPa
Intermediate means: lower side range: 1.28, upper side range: 1.05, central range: 1.03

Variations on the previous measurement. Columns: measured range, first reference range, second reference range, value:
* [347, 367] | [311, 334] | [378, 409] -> 1.3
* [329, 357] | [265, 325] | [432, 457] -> 1.1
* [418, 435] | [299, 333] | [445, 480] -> 1.6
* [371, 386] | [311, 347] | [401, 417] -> 2.7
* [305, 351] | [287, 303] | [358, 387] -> -4.1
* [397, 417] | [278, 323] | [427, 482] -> 2.8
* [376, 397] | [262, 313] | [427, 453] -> 3.8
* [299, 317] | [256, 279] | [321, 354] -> -1.0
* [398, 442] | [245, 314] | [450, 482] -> 4.9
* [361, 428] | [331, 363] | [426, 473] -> 8.5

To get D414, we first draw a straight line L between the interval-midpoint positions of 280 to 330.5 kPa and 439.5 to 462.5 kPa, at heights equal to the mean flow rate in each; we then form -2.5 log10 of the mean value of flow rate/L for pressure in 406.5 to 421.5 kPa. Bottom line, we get 0.11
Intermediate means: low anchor 1.29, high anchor 1.1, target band 1.04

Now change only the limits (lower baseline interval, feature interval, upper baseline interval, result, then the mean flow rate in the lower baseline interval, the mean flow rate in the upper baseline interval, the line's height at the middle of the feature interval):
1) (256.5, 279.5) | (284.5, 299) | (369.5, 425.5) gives -0.08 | 1.25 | 0.982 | 1.2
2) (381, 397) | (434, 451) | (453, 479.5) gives 0.01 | 0.954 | 1.16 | 1.09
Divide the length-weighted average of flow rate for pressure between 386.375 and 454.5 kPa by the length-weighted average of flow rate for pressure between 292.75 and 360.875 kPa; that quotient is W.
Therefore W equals 0.8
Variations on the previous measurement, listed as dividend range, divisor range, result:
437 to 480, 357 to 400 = 1.18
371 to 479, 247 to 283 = 0.85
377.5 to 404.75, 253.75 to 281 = 0.77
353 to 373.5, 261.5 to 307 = 0.78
